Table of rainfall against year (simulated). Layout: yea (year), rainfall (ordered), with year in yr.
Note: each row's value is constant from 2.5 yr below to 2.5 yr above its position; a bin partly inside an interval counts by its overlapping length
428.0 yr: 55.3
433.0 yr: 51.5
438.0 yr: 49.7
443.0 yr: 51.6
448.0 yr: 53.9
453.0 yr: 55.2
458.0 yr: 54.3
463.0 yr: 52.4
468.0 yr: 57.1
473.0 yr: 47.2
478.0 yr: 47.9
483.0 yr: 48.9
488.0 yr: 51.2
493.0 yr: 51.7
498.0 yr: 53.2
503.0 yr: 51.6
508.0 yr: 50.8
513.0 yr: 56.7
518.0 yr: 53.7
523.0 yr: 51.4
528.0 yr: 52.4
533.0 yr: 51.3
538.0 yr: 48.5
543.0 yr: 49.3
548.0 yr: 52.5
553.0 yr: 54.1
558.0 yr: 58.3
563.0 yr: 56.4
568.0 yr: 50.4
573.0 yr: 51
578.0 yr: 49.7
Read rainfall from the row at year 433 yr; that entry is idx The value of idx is 51.5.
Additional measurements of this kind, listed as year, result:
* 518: 53.7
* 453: 55.2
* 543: 49.3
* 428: 55.3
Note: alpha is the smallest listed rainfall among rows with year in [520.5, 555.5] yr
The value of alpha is 48.5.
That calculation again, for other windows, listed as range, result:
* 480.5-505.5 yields 48.9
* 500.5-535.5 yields 50.8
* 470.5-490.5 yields 47.2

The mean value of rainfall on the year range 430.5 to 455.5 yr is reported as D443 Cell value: 52.4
